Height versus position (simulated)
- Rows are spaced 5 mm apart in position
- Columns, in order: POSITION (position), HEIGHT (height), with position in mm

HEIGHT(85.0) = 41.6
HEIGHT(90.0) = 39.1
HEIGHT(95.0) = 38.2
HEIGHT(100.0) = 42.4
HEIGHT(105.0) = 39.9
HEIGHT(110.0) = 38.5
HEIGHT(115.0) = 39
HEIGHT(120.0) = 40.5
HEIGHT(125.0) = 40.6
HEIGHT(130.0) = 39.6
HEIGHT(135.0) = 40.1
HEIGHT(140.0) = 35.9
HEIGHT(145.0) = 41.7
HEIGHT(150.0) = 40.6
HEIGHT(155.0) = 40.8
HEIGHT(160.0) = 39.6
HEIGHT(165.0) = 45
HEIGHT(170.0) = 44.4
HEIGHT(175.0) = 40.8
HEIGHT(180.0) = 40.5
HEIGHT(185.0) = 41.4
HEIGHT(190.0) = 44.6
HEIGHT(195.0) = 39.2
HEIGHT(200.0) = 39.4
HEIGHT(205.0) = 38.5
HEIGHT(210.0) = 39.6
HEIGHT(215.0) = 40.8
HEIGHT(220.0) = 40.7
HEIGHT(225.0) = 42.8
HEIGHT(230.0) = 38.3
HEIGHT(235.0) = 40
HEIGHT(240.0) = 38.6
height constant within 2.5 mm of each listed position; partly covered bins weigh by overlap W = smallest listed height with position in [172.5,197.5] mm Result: 39.2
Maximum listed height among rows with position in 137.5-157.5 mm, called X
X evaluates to 41.7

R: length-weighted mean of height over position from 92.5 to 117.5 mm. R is 39.6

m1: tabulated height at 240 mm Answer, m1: 38.6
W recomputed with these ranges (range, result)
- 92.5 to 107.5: 38.2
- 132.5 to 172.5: 35.9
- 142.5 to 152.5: 40.6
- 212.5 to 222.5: 40.7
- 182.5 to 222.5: 38.5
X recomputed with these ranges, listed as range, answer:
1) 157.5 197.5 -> 45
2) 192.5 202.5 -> 39.4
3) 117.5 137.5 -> 40.6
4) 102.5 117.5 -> 39.9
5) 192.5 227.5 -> 42.8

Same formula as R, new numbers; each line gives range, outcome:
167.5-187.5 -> 41.8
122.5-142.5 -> 39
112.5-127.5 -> 40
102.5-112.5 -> 39.2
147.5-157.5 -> 40.7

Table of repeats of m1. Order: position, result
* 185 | 41.4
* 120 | 40.5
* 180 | 40.5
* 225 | 42.8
